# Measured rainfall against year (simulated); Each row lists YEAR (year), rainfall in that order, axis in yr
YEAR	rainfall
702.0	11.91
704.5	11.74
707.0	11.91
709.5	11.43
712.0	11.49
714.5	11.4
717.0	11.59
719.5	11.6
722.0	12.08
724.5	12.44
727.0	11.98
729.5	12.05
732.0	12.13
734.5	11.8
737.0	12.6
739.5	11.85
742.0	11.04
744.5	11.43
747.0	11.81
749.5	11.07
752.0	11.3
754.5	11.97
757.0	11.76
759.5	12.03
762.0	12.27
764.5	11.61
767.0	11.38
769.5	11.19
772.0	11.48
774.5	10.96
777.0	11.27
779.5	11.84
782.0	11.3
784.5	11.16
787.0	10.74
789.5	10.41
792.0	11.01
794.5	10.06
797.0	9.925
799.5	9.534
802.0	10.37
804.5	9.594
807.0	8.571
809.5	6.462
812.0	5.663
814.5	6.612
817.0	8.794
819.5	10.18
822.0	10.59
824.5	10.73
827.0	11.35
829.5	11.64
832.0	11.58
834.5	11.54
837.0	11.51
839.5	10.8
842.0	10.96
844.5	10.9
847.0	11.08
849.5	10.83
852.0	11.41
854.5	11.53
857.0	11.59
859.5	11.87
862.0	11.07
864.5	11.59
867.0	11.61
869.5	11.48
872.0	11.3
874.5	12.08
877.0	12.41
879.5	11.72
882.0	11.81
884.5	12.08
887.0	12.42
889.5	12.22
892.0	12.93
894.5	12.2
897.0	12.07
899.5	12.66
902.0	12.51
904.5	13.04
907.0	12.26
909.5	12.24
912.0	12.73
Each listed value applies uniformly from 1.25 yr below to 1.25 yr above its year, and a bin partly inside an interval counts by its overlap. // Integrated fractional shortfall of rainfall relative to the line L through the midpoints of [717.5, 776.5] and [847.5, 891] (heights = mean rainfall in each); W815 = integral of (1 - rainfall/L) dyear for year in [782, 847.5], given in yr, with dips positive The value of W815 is 9.1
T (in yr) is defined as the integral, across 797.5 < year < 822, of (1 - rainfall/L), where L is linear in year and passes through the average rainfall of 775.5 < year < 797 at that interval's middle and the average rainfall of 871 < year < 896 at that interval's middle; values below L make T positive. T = 5.7 yr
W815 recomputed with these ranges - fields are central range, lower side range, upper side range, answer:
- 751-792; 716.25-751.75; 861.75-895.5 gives 1.5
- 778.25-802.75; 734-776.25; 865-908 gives 2.3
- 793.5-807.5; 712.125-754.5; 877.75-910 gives 2.6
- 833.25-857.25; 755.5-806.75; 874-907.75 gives 1.1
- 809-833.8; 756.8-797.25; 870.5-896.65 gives 4.5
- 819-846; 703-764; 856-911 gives 2.0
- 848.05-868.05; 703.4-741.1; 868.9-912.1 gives 1.2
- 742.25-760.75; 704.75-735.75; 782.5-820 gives -1.3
